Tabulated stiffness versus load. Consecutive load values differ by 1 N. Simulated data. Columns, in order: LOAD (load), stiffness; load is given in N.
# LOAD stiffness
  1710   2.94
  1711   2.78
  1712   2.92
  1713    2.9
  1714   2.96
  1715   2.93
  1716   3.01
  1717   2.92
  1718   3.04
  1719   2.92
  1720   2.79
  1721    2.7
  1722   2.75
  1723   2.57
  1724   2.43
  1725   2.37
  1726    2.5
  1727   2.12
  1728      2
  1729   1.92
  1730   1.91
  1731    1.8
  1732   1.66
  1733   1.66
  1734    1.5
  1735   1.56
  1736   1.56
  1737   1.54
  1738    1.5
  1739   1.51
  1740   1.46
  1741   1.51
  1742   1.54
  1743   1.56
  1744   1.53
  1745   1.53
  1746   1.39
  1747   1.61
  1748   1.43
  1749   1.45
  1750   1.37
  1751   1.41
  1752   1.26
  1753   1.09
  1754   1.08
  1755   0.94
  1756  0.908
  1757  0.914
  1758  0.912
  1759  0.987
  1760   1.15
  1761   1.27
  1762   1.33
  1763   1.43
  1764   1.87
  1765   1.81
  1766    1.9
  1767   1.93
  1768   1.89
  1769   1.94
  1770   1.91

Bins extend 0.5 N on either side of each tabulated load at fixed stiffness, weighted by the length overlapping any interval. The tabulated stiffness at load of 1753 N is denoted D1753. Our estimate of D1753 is 1.09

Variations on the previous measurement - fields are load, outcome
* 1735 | 1.56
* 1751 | 1.41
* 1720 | 2.79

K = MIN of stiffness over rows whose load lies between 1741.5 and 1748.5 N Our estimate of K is 1.39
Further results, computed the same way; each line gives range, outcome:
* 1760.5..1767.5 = 1.27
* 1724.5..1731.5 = 1.8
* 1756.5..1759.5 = 0.912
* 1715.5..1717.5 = 2.92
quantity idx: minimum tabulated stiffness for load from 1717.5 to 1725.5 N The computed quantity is 2.37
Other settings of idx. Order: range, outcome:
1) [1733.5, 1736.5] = 1.5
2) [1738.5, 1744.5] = 1.46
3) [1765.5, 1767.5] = 1.9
